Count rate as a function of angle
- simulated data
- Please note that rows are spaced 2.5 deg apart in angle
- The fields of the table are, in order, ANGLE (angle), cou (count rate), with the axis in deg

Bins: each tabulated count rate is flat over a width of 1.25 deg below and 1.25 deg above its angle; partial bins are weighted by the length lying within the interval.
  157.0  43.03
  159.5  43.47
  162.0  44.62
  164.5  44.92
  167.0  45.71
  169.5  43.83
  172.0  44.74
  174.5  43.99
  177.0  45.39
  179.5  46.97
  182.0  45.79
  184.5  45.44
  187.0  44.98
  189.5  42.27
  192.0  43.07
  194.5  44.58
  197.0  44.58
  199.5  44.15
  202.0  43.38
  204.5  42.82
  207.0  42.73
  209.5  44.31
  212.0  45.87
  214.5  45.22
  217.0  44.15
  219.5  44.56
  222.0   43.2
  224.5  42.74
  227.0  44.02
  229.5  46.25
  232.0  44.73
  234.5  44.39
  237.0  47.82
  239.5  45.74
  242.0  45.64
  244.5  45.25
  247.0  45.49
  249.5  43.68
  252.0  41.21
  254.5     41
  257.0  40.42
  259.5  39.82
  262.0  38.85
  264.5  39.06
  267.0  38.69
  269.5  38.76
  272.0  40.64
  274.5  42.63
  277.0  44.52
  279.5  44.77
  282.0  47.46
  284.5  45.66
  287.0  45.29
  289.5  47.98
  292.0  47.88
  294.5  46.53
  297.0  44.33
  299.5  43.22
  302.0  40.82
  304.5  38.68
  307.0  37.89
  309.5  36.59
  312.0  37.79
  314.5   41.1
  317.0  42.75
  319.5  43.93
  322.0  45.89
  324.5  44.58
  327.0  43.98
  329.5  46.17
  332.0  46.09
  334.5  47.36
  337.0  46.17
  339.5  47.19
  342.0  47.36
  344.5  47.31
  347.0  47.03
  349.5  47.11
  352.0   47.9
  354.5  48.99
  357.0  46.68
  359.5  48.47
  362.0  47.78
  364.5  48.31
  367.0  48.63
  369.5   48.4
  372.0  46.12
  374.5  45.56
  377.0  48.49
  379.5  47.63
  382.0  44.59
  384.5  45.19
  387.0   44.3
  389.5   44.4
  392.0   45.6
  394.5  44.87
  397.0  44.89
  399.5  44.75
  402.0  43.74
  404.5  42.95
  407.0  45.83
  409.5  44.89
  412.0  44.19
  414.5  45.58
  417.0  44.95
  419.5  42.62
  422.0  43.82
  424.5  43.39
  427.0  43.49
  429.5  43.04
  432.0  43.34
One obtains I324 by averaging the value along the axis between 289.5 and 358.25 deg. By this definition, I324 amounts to 44.6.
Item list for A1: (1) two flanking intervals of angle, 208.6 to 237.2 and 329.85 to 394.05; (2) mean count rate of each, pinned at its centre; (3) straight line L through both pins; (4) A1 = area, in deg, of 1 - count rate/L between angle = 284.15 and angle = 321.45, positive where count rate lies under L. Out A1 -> 2.6 deg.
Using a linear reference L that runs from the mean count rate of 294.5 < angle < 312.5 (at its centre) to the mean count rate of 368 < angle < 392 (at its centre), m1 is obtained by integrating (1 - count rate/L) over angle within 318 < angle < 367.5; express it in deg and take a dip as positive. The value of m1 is -4.0 deg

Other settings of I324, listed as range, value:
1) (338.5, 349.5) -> 47.2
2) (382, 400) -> 44.8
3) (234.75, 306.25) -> 43.3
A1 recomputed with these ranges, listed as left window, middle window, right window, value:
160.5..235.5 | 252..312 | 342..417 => 4.2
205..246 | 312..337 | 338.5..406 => 0.8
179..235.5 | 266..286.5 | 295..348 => 0.4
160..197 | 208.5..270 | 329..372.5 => 3.2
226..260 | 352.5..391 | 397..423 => -2.3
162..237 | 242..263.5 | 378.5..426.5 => 1.2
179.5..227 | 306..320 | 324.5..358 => 1.9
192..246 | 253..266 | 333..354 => 1.6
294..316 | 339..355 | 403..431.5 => -2.1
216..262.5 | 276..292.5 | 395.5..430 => -0.9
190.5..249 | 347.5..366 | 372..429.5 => -1.3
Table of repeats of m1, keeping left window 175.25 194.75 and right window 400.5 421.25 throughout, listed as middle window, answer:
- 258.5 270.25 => 1.48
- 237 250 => -0.24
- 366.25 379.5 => -0.89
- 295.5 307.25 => 0.84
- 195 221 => 0.33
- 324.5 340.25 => -0.53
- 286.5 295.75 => -0.51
